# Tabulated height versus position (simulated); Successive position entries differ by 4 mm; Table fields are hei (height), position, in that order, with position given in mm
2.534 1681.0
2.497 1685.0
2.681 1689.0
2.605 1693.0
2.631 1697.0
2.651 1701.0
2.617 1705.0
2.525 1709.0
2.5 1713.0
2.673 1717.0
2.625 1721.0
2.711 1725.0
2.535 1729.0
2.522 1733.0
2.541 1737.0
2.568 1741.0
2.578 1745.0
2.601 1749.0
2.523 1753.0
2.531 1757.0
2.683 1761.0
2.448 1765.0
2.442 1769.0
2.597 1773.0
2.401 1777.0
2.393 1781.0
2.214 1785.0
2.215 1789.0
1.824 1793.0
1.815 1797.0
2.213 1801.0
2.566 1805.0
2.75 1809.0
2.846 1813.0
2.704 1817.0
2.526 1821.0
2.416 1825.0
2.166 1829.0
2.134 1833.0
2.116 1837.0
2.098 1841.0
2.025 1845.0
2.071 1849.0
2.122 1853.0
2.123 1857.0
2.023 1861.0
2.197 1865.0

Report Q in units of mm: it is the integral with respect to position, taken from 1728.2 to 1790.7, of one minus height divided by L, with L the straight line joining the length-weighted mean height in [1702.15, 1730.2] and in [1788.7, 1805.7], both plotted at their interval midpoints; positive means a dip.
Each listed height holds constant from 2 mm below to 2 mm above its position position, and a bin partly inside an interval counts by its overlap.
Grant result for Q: -4.40 mm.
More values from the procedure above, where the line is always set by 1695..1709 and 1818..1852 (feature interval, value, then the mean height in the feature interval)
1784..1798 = 1.9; 2.02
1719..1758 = -1.1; 2.57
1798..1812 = -1.1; 2.48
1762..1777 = -0.5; 2.5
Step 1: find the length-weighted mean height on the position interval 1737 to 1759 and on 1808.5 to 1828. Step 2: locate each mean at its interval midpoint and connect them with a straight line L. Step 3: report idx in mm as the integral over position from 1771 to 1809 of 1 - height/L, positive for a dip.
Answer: 4.7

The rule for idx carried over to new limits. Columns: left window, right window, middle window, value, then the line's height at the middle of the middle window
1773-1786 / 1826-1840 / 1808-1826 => -3.5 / 2.22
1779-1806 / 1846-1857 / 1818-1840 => -1.7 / 2.12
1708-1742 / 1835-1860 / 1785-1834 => -2.4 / 2.24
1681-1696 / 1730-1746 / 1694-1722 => -0.3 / 2.57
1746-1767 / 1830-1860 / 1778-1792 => 0.9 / 2.41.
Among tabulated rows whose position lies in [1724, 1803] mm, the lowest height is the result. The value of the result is 1.815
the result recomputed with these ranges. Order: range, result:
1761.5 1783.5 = 2.393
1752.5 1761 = 2.523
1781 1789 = 2.214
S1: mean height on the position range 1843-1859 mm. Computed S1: 2.09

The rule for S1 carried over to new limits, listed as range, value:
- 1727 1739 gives 2.53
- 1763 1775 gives 2.5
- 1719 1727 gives 2.67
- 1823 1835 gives 2.24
